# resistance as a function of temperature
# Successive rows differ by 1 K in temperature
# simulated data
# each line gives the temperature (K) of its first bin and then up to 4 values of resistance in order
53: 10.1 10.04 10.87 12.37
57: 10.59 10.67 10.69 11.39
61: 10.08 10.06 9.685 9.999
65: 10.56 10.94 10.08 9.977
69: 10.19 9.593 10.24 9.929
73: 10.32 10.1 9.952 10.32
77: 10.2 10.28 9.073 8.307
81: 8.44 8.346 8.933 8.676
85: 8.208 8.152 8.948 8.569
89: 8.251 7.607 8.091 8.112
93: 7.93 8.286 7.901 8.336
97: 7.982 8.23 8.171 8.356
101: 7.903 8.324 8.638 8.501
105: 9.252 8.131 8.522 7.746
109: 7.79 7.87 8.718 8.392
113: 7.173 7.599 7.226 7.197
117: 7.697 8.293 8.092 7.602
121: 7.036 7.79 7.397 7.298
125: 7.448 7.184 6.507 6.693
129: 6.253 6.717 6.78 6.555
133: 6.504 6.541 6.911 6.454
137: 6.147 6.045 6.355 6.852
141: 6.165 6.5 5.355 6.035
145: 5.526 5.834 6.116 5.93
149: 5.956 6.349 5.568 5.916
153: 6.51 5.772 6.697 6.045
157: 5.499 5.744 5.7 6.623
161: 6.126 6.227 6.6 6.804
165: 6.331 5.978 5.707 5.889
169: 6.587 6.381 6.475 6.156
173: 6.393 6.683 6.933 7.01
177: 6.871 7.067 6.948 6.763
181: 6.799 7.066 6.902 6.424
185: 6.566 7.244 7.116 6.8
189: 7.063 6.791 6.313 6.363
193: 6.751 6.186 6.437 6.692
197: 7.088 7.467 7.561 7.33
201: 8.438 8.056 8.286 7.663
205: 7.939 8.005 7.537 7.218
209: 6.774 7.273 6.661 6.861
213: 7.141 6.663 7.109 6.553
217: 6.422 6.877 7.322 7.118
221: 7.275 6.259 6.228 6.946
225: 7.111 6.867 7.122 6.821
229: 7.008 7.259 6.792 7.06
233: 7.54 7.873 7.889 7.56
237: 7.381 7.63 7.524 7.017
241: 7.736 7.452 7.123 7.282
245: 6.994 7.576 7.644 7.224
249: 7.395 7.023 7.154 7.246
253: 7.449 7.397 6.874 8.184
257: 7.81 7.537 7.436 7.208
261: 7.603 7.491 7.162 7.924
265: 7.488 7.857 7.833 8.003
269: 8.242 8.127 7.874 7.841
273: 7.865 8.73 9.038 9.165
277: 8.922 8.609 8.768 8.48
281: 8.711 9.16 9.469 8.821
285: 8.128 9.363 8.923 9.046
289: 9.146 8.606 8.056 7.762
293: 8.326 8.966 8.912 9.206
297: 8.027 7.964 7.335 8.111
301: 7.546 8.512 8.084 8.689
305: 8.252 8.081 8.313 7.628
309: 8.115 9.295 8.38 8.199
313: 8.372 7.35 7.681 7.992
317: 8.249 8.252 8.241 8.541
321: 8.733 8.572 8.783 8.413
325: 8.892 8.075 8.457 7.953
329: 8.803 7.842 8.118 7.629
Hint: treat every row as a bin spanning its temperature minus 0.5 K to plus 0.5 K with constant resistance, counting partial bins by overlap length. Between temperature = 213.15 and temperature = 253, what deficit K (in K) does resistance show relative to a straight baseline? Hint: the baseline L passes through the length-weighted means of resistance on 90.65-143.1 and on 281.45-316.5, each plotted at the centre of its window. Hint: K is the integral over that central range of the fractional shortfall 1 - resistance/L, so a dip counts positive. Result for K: 4.5 K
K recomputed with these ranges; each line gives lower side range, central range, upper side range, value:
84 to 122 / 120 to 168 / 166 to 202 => 6.84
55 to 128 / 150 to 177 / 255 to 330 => 7.36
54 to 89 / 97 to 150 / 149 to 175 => 3.88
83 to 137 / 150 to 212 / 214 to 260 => 5.92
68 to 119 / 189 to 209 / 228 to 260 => 1.25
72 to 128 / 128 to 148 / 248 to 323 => 4.75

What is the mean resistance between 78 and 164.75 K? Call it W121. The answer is 7.28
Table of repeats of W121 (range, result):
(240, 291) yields 7.99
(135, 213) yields 6.62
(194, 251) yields 7.22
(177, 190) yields 6.89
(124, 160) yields 6.28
